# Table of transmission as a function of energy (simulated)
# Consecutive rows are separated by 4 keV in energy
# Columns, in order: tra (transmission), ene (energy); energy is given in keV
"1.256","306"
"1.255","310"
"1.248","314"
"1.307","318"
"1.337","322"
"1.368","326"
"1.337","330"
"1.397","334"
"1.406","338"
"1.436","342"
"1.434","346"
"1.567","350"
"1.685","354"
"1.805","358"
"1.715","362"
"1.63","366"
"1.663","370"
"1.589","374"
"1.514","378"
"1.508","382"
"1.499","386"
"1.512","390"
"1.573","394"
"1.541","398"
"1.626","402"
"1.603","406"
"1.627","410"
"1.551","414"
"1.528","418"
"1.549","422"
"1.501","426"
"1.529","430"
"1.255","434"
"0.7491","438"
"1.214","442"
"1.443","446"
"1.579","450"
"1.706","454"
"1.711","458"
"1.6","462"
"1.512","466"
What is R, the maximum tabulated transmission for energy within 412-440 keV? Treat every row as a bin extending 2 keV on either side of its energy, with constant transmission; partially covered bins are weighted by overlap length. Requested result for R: 1.551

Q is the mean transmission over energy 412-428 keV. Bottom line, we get 1.53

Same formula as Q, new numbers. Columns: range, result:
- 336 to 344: 1.42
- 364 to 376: 1.63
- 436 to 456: 1.34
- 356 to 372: 1.7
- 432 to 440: 1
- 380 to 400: 1.53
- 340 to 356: 1.53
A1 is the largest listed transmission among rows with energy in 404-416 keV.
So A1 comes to 1.627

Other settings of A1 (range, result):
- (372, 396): 1.589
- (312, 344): 1.436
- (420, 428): 1.549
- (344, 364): 1.805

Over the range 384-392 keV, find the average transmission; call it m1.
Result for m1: 1.51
